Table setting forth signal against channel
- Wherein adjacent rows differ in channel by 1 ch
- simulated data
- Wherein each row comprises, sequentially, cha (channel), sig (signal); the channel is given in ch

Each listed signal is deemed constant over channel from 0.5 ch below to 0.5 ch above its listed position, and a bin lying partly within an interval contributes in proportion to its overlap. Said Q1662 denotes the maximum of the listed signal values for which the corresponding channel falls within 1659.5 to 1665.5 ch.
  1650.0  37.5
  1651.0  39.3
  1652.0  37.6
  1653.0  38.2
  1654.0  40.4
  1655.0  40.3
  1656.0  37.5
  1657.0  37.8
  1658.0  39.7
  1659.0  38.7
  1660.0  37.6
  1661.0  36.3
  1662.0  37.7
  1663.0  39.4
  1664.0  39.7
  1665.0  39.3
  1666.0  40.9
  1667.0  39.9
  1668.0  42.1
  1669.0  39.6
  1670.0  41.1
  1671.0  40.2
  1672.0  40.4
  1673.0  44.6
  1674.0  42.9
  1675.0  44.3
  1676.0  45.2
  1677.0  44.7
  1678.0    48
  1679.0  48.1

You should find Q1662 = 39.7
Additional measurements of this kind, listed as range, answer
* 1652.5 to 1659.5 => 40.4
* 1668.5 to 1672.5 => 41.1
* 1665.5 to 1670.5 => 42.1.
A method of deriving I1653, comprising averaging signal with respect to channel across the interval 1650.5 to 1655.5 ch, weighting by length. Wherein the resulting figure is 39.2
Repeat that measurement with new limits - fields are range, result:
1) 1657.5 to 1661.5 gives 38.1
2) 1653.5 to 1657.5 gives 39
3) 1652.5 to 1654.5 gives 39.3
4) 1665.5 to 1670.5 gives 40.7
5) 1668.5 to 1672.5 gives 40.3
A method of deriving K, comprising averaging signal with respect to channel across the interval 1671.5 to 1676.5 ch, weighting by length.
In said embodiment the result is 43.5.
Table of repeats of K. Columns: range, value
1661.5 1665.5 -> 39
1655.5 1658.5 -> 38.3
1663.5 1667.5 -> 40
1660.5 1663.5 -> 37.8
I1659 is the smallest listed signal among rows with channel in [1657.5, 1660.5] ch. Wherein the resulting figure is 37.6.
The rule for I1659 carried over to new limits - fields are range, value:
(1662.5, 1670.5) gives 39.3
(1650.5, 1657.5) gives 37.5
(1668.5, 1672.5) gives 39.6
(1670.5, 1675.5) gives 40.2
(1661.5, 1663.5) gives 37.7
